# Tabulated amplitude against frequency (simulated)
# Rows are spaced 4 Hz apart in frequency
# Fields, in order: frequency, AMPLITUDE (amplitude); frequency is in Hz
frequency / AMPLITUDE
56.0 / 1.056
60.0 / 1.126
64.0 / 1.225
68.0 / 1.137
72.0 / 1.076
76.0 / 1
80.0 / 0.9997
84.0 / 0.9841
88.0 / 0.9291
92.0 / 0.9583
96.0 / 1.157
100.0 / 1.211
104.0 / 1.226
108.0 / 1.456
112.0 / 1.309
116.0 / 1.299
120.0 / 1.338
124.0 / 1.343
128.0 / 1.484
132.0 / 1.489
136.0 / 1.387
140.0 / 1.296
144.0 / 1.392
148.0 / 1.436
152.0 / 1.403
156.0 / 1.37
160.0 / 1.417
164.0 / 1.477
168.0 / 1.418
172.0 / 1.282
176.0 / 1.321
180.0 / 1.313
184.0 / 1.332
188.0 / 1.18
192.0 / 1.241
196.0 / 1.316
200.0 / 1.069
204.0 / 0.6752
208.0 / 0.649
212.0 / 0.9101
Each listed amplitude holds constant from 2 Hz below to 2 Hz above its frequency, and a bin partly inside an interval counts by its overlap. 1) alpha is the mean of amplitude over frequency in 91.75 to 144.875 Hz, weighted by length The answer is 1.32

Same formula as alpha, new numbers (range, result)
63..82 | 1.08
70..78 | 1.04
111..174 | 1.38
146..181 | 1.38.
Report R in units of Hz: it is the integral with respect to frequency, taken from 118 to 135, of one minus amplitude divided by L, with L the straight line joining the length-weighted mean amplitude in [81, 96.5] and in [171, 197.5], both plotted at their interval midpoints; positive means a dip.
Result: -4.7 Hz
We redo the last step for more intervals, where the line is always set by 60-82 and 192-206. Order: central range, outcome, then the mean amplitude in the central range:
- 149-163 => -4.5 Hz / 1.41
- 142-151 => -2.9 Hz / 1.41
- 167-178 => -2.8 Hz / 1.33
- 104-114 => -2.5 Hz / 1.35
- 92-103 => -0.6 Hz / 1.15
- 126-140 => -4.7 Hz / 1.43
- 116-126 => -2.4 Hz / 1.33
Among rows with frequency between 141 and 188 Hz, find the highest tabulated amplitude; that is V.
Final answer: 1.477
